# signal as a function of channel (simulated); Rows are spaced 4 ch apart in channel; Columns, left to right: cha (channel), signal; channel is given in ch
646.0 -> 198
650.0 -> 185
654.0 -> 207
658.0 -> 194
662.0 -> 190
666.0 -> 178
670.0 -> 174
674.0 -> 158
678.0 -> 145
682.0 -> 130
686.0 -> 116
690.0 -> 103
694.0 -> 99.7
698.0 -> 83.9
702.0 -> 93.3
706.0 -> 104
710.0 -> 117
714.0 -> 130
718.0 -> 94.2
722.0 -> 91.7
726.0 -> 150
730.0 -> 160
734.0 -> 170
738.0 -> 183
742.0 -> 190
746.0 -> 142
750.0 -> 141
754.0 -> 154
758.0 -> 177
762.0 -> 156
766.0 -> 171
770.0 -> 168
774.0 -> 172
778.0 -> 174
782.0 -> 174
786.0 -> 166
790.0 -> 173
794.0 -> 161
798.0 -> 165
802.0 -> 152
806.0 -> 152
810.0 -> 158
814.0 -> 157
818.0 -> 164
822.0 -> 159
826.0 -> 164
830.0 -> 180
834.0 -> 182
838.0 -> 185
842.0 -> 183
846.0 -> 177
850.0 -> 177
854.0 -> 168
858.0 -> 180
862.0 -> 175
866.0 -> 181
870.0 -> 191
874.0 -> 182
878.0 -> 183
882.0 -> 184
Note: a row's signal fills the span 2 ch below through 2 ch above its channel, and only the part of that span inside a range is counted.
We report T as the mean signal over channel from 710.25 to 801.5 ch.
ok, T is 157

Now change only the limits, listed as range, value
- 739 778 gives 164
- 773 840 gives 167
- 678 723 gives 108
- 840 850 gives 179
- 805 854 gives 170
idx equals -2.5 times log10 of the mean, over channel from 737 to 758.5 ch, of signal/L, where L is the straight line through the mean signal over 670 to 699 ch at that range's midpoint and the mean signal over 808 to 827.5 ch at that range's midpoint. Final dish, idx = -0.15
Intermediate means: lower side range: 124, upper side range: 160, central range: 163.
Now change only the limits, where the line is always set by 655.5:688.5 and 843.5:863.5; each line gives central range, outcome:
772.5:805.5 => 0.025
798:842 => 0.043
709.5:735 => 0.260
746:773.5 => 0.049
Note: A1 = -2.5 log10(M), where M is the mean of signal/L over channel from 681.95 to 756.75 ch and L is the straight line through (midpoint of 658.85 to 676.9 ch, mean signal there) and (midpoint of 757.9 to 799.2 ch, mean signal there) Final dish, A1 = 0.305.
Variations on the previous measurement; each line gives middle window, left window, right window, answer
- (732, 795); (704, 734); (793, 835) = -0.177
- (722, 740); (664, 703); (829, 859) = -0.098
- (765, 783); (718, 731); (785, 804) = -0.131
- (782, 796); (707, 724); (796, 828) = -0.146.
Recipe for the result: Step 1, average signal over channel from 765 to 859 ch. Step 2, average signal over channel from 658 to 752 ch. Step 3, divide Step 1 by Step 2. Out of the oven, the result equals 1.23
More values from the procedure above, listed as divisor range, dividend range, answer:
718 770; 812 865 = 1.12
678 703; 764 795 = 1.58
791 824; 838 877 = 1.13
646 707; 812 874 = 1.20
